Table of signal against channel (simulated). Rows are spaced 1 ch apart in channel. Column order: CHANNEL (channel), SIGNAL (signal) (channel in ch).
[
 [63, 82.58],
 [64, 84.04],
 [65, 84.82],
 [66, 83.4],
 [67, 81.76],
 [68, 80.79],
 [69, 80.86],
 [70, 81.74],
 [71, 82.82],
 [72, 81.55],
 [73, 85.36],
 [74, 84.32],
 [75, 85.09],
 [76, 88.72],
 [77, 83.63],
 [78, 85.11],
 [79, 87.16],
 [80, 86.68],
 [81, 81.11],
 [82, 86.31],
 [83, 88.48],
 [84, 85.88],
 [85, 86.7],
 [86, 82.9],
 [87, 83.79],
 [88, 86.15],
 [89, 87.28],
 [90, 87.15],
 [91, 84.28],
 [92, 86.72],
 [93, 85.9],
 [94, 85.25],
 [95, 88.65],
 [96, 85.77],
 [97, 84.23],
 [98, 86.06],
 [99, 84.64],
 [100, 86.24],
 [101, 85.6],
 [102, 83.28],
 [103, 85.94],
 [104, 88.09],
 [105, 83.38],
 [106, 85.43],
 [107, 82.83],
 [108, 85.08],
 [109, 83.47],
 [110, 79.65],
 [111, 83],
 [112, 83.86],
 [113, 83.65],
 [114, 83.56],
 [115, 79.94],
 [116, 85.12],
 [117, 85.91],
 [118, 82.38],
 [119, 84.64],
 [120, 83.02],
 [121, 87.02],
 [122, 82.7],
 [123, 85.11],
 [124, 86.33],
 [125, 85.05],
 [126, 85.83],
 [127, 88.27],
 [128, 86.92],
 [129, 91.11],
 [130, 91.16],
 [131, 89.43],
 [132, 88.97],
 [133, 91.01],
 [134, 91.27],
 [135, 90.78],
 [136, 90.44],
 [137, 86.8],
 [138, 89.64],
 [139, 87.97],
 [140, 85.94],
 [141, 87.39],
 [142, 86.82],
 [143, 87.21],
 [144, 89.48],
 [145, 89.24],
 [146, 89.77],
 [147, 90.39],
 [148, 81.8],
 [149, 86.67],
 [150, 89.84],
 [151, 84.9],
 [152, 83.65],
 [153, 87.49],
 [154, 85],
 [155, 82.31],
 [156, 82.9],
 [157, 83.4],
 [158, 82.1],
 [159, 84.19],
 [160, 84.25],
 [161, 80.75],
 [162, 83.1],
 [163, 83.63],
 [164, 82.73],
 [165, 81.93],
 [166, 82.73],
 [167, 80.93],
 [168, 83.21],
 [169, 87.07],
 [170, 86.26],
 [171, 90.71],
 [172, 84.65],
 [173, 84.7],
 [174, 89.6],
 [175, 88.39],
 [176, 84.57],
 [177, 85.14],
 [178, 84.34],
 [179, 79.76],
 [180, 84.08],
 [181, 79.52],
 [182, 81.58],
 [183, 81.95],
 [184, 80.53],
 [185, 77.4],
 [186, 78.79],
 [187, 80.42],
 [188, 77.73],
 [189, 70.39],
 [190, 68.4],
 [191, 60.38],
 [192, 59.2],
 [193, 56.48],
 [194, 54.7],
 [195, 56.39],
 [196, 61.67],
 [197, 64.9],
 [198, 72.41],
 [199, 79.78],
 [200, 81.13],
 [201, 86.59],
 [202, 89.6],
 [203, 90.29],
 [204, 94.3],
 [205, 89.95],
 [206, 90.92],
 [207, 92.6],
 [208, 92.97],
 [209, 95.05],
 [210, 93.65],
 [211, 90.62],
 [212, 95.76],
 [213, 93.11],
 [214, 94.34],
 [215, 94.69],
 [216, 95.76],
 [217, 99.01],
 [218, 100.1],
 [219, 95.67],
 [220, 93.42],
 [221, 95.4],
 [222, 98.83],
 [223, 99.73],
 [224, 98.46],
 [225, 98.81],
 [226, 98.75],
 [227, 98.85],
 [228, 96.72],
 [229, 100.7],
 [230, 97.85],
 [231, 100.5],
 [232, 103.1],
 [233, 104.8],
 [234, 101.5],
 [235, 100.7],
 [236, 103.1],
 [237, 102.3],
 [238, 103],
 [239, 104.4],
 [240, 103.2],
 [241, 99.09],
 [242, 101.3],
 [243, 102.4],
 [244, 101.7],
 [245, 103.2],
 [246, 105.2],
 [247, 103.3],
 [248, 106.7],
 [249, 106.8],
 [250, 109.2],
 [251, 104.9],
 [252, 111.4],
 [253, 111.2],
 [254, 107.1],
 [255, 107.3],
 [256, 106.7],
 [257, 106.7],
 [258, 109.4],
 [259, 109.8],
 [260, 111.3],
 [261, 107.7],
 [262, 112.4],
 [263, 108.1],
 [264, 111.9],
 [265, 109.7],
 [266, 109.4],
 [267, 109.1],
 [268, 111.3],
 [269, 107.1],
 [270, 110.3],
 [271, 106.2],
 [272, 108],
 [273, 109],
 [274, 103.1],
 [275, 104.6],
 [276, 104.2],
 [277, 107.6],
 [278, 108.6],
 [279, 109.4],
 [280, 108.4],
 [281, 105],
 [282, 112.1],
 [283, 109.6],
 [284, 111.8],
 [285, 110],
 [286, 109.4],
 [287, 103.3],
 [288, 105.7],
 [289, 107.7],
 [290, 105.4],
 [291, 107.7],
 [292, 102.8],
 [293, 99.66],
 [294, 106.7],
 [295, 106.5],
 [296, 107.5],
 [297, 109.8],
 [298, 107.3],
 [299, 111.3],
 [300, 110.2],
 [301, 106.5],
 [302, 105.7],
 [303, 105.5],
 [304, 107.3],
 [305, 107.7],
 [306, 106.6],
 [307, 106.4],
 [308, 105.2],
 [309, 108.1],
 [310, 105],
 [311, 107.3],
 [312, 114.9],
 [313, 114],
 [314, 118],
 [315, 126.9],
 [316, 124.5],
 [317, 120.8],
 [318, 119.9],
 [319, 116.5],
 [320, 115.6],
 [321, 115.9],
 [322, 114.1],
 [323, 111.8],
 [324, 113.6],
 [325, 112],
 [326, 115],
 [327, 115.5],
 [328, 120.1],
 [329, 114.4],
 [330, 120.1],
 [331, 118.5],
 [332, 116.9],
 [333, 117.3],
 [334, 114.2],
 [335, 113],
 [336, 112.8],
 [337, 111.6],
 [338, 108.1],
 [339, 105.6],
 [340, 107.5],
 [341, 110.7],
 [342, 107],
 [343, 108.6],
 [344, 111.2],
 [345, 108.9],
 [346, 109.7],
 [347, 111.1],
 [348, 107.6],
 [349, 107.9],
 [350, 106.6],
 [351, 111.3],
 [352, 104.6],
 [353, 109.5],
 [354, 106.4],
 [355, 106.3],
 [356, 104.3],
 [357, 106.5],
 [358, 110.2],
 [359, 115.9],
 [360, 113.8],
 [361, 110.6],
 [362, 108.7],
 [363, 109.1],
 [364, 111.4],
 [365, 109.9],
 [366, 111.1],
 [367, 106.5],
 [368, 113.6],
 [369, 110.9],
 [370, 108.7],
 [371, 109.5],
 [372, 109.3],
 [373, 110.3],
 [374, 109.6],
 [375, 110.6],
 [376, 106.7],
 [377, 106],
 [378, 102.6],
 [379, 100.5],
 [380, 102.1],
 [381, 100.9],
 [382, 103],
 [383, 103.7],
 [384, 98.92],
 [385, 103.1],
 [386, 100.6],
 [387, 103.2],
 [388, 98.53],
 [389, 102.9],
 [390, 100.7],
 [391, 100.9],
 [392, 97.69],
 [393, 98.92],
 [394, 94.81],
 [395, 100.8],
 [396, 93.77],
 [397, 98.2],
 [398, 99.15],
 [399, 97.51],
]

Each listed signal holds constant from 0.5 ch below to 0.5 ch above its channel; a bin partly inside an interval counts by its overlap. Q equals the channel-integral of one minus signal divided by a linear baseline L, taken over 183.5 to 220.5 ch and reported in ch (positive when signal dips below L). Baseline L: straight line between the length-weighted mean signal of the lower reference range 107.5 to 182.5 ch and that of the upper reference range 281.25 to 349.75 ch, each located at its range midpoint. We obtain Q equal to 4.6 ch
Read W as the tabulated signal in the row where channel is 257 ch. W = 106.7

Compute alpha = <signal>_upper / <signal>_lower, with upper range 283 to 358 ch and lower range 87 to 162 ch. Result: 1.3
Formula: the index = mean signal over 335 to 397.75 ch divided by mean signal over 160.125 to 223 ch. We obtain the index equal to 1.27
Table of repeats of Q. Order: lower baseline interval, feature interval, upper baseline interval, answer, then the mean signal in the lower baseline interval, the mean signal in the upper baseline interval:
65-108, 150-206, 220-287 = 9.2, 84.9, 105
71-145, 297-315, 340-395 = -1.3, 85.9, 107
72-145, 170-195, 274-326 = 4.6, 86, 110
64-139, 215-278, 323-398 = -3.9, 85.5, 108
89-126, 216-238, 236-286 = 0.6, 84.7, 107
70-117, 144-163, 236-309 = 1.5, 84.9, 107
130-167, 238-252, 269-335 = -0.4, 86.3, 111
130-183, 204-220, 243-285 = 0.5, 85.8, 108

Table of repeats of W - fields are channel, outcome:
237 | 102.3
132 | 88.97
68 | 80.79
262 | 112.4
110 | 79.65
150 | 89.84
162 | 83.1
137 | 86.8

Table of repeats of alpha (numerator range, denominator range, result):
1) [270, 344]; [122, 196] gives 1.33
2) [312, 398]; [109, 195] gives 1.31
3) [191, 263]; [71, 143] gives 1.12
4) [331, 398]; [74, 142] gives 1.24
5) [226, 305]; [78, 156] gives 1.23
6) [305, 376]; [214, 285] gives 1.07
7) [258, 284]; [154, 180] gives 1.29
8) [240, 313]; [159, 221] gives 1.29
